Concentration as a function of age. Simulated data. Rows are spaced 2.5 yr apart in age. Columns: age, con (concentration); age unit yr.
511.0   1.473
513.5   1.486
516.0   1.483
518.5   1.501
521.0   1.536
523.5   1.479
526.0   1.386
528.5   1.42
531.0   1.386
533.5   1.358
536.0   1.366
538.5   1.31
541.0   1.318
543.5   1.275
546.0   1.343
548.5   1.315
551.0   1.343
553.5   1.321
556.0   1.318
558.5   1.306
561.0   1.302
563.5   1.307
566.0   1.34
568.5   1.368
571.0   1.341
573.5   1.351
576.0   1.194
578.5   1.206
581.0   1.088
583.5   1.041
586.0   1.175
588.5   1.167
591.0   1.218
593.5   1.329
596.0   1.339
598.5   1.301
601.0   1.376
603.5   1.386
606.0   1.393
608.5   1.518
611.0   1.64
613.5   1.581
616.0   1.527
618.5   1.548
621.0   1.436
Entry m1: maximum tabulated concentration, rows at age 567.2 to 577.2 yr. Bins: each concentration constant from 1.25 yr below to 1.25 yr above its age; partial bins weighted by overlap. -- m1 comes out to 1.368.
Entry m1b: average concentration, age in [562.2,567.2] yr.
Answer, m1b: 1.32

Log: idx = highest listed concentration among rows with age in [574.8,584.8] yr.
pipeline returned 1.206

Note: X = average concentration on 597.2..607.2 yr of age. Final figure 1.36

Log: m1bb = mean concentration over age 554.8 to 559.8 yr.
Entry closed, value 1.31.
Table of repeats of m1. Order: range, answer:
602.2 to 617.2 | 1.64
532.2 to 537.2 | 1.366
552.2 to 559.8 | 1.321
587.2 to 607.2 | 1.393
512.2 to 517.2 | 1.486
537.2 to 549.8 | 1.343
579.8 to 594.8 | 1.329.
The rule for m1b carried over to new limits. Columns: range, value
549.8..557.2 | 1.33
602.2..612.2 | 1.48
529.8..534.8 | 1.37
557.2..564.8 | 1.31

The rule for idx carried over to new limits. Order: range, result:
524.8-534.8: 1.42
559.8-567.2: 1.34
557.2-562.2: 1.306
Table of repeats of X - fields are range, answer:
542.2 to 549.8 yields 1.31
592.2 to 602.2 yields 1.34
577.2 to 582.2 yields 1.15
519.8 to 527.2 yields 1.47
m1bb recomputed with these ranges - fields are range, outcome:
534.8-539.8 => 1.34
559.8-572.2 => 1.33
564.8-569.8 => 1.35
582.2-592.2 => 1.15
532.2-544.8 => 1.33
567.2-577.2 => 1.31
